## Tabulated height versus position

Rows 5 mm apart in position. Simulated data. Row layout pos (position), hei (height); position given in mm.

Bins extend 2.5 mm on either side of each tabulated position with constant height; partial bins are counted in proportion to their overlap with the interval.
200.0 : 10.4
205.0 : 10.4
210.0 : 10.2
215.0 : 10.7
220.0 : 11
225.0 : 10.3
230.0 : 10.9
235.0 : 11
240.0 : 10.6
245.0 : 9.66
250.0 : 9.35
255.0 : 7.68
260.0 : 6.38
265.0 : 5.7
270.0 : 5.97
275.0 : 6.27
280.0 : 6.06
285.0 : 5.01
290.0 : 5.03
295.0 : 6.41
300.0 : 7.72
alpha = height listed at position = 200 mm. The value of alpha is 10.4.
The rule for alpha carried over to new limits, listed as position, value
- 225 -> 10.3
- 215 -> 10.7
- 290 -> 5.03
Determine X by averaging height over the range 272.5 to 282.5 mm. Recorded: 6.16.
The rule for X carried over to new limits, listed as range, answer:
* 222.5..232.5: 10.6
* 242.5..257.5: 8.9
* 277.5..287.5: 5.53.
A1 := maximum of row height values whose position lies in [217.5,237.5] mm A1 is 11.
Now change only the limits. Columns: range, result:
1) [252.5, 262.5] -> 7.68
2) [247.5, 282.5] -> 9.35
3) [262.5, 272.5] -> 5.97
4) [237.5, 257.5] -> 10.6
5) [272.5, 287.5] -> 6.27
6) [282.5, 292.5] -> 5.03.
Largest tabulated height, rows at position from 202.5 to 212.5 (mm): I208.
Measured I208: 10.4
